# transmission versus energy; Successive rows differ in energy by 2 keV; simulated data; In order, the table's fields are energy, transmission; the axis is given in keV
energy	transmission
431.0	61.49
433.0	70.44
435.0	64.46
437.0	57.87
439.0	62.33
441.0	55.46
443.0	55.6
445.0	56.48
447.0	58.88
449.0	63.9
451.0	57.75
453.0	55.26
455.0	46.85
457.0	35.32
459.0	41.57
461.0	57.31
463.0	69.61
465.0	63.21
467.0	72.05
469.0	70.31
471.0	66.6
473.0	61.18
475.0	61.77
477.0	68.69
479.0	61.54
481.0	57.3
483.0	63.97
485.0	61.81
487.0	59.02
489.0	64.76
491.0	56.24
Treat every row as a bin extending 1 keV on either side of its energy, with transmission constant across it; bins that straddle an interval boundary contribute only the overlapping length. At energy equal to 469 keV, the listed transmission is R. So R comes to 70.31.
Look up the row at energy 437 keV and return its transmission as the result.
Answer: 57.87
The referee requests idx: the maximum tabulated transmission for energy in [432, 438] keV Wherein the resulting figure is 70.44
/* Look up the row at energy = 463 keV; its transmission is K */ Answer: 69.61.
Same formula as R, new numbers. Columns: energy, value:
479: 61.54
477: 68.69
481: 57.3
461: 57.31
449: 63.9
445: 56.48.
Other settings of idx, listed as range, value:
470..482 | 68.69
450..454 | 57.75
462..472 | 72.05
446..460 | 63.9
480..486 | 63.97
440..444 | 55.6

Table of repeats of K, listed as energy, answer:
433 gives 70.44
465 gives 63.21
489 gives 64.76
